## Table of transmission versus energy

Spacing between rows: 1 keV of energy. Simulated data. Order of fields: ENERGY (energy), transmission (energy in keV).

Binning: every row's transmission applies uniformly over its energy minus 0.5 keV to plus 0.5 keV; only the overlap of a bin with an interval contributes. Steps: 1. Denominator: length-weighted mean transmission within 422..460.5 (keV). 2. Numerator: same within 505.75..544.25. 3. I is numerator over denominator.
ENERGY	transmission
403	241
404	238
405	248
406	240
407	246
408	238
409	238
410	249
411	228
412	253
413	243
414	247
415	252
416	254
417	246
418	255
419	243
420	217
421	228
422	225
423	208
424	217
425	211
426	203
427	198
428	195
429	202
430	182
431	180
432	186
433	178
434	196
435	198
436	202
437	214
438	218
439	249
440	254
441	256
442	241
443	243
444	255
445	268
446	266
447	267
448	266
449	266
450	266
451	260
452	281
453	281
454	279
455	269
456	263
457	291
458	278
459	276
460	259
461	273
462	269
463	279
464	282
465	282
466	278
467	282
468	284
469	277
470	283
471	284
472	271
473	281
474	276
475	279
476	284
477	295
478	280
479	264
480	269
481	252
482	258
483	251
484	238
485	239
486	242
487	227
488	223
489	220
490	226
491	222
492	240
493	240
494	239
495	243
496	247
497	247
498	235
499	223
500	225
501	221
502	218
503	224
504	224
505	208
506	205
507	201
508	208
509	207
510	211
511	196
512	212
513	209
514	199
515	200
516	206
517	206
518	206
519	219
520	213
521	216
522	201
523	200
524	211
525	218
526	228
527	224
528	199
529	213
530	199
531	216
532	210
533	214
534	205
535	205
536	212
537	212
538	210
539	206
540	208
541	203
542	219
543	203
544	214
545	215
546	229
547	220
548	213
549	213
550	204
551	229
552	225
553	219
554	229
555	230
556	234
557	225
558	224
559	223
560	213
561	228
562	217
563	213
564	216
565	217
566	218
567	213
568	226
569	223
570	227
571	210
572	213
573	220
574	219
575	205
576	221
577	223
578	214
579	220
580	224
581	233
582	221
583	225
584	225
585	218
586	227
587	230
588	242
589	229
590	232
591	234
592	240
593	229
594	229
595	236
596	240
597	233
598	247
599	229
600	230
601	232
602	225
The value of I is 0.88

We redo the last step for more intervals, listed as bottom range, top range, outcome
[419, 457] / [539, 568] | 0.94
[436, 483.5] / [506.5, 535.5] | 0.78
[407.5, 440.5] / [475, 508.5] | 1.08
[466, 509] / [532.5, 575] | 0.88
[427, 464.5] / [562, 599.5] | 0.92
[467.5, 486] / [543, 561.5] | 0.82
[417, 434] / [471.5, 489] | 1.24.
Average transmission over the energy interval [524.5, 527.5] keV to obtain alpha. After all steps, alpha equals 223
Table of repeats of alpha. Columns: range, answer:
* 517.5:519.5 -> 212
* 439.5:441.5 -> 255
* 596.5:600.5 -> 235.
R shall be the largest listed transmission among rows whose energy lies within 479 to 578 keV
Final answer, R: 269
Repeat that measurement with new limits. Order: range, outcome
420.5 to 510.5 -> 295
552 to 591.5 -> 242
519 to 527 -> 228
